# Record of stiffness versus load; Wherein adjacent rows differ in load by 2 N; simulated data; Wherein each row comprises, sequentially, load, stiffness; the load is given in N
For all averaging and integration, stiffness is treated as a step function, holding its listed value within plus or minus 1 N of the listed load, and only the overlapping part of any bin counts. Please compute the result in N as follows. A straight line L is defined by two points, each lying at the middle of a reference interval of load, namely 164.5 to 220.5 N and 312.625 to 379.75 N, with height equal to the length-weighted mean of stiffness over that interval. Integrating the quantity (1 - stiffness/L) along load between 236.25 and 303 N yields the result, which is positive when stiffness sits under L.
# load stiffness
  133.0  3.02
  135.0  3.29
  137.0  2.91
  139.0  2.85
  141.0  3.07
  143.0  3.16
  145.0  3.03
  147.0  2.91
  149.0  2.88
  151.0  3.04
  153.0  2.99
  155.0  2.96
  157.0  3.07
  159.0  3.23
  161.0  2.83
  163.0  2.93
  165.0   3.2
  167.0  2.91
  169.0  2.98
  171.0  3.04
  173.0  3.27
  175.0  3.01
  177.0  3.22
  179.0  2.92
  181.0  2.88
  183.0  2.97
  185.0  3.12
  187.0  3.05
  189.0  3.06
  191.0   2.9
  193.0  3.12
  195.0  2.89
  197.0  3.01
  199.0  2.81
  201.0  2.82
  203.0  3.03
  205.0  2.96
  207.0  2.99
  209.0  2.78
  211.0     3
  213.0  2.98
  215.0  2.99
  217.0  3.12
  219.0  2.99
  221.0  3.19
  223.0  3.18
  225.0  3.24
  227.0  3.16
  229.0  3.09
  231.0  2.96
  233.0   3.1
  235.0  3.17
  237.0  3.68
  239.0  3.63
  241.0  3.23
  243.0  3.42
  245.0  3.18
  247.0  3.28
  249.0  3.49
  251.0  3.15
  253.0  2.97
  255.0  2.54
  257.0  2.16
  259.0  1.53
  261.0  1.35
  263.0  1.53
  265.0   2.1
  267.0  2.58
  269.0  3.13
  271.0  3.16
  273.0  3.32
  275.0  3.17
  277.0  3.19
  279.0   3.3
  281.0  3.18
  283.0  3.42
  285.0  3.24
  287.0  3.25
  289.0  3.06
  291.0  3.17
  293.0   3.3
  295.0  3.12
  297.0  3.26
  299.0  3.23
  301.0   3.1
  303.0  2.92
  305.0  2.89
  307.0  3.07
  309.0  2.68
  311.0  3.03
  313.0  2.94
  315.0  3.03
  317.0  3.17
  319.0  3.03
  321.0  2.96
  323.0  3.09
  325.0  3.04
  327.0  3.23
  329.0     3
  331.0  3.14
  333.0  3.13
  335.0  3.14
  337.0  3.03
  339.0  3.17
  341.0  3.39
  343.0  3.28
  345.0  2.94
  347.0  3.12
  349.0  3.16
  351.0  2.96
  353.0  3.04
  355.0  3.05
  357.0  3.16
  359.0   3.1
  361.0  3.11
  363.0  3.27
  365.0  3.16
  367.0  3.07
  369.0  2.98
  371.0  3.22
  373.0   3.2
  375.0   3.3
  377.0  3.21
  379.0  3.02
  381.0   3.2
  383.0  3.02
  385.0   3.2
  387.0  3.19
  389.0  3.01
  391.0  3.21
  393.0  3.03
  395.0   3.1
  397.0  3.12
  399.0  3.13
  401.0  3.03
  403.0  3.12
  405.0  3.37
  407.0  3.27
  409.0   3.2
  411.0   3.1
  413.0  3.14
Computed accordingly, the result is 1.7 N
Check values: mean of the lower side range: 3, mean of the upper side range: 3.11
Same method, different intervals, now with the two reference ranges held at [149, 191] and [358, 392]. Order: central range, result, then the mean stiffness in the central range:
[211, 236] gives -0.3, 3.09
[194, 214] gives 0.8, 2.93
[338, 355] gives 0.0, 3.13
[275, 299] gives -1.0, 3.22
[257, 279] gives 4.0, 2.53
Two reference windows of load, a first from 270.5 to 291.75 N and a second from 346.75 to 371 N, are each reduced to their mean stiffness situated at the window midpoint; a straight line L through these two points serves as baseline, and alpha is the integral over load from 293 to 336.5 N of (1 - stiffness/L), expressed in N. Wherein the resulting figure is 1.5 N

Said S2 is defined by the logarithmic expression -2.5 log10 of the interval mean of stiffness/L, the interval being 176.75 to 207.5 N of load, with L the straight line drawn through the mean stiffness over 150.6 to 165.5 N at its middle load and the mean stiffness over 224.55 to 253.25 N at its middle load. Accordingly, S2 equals 0.05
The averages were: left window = 3.03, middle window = 2.98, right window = 3.26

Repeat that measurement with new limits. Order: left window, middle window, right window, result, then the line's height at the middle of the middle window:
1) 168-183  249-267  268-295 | 0.368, 3.18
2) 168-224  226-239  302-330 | -0.076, 3.01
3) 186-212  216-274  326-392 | 0.032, 3.01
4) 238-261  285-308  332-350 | -0.037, 3.02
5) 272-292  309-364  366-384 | 0.028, 3.17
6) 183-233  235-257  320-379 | -0.054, 3.05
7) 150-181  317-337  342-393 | 0.007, 3.11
